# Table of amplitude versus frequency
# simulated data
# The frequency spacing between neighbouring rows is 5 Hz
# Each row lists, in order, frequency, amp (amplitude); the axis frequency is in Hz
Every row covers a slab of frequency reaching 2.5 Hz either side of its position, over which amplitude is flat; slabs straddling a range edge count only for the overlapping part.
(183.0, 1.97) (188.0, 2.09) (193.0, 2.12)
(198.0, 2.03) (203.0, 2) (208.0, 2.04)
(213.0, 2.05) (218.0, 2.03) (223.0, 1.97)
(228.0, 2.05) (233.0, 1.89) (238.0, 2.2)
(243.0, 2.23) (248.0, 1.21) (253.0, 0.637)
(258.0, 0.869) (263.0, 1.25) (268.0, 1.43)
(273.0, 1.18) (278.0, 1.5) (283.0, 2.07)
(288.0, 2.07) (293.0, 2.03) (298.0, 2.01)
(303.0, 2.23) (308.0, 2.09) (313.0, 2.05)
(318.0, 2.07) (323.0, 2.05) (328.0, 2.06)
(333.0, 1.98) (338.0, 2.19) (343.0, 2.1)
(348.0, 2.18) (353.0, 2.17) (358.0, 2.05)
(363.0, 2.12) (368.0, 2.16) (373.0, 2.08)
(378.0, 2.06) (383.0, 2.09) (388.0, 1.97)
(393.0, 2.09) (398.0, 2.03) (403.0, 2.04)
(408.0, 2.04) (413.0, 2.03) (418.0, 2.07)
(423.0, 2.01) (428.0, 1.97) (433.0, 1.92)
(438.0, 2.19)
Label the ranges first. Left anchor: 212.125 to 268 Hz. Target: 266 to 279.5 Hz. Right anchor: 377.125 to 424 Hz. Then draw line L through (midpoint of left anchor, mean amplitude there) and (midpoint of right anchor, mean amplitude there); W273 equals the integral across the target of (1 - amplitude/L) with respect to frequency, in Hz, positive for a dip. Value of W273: 2.9 Hz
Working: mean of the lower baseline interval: 1.65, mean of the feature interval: 1.36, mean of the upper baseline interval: 2.04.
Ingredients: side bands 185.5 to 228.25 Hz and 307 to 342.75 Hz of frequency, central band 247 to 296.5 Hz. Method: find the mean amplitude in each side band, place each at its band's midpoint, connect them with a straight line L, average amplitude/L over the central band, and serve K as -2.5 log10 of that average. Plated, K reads 0.39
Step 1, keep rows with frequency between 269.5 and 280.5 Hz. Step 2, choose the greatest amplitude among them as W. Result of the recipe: 1.5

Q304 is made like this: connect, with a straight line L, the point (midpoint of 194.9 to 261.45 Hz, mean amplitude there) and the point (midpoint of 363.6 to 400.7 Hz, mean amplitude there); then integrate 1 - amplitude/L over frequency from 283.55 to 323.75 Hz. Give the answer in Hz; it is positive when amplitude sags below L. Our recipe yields -3.2 Hz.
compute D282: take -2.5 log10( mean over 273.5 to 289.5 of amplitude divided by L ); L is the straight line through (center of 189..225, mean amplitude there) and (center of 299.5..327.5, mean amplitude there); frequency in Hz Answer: 0.17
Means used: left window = 2.04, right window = 2.09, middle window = 1.78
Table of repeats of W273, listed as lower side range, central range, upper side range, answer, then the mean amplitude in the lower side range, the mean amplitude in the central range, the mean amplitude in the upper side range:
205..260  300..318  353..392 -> -1.7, 1.75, 2.11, 2.08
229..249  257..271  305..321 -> 5.4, 1.95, 1.22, 2.07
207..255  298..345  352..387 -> -1.9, 1.84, 2.09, 2.1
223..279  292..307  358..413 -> -3.3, 1.52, 2.1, 2.07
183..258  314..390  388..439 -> -4.3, 1.86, 2.09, 2.03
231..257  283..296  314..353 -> -1.5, 1.58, 2.05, 2.09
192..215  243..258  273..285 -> 5.6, 2.04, 1.13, 1.65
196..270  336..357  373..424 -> -2.2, 1.73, 2.15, 2.05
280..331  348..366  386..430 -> -0.7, 2.07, 2.12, 2.03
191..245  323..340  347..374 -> 0.3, 2.05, 2.07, 2.13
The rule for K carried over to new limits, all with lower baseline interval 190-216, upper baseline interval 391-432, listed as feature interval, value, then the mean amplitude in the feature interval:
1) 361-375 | -0.05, 2.12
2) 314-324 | -0.01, 2.06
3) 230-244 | -0.02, 2.09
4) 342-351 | -0.06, 2.15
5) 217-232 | 0.02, 2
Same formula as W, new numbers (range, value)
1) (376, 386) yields 2.09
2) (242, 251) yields 2.23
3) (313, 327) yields 2.07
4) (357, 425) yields 2.16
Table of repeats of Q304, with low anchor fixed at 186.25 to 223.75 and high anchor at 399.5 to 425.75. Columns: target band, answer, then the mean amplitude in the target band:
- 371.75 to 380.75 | -0.1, 2.07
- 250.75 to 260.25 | 6.0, 0.753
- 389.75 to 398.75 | -0.1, 2.06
